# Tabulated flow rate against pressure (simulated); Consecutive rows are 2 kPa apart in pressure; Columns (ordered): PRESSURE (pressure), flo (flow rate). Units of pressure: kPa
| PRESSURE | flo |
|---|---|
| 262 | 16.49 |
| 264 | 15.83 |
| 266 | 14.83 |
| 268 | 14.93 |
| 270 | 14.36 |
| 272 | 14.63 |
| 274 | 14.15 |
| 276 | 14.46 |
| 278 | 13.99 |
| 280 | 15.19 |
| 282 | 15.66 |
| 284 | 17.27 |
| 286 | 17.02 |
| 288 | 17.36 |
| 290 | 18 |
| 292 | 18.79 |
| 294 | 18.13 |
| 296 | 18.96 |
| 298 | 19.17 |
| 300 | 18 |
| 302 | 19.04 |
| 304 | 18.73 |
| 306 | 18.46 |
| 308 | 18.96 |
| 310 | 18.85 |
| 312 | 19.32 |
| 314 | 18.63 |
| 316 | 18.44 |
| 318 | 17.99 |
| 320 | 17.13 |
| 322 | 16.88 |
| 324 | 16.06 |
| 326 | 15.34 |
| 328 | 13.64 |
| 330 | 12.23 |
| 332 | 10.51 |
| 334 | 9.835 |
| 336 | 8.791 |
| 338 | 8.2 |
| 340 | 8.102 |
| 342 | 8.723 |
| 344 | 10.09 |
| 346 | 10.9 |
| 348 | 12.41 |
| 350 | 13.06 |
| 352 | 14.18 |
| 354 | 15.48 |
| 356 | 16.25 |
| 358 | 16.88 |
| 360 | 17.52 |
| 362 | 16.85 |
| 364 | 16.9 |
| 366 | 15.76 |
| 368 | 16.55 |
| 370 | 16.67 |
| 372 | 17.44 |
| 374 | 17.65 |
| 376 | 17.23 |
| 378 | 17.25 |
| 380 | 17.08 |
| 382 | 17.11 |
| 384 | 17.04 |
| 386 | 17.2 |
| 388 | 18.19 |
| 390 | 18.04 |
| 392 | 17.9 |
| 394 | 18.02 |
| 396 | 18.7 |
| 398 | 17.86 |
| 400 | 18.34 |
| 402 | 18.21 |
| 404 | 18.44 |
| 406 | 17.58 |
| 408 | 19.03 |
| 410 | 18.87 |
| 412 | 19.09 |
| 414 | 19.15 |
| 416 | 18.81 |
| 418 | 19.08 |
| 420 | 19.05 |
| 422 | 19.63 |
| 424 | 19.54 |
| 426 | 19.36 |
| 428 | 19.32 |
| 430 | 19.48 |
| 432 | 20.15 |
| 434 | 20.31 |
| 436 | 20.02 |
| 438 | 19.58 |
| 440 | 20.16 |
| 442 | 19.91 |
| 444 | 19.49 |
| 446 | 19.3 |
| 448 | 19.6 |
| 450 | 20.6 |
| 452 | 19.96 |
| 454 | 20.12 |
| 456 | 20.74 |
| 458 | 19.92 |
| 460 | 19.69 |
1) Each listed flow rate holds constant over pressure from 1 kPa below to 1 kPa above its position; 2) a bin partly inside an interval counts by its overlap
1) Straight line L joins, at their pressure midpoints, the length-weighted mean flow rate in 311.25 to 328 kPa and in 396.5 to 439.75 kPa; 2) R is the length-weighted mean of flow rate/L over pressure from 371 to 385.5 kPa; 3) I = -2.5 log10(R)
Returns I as 0.066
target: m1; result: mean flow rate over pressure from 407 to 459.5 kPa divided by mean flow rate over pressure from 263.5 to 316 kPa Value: 1.2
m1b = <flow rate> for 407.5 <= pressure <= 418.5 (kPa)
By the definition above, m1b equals 19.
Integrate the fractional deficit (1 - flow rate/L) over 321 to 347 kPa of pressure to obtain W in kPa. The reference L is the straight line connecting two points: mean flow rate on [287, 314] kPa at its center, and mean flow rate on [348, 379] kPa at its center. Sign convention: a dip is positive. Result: 8.8 kPa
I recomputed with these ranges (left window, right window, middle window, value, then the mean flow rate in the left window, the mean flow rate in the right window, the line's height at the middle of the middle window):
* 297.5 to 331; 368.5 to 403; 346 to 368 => 0.145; 17.4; 17.6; 17.6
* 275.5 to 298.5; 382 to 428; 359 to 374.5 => 0.070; 17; 18.5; 18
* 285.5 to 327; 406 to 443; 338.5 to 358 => 0.449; 18.1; 19.4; 18.6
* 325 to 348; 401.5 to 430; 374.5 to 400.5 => -0.109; 10.7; 19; 16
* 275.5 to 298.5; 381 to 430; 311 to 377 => 0.211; 17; 18.5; 17.7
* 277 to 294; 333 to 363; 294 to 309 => -0.194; 16.7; 12.5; 15.7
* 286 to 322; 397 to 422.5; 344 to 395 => 0.145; 18.4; 18.7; 18.6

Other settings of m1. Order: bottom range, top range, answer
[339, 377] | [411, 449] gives 1.33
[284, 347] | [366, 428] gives 1.17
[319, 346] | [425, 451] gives 1.66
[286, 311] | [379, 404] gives 0.97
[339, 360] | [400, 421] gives 1.46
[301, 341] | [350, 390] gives 1.10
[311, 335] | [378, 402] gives 1.15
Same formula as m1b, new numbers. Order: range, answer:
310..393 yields 15.2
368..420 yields 18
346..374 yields 15.7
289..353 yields 15.2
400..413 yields 18.5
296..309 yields 18.7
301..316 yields 18.8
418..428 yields 19.4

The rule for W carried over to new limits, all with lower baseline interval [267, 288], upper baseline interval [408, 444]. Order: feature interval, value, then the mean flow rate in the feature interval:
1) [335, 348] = 5.9 kPa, 9.39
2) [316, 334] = 1.9 kPa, 14.9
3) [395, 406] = 0.3 kPa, 18.2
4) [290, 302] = -2.1 kPa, 18.6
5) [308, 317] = -1.4 kPa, 18.8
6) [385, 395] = 0.3 kPa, 17.9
